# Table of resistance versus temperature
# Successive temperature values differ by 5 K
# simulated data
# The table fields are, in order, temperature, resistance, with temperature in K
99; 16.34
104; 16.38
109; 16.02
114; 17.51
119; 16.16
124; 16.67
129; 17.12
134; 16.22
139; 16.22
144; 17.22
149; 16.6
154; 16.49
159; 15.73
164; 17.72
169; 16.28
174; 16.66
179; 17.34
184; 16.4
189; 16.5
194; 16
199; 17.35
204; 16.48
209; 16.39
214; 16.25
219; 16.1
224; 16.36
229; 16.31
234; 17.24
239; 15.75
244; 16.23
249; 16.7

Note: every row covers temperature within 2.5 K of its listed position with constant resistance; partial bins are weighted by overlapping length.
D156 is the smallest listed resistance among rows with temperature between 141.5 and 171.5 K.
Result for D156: 15.73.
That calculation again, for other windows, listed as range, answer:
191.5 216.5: 16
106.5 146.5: 16.02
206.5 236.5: 16.1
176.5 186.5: 16.4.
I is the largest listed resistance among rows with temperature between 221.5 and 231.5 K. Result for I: 16.36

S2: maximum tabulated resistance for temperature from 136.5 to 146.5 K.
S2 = 17.22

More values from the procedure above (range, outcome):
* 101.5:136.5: 17.51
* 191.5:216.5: 17.35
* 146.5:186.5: 17.72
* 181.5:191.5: 16.5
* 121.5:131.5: 17.12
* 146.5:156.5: 16.6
